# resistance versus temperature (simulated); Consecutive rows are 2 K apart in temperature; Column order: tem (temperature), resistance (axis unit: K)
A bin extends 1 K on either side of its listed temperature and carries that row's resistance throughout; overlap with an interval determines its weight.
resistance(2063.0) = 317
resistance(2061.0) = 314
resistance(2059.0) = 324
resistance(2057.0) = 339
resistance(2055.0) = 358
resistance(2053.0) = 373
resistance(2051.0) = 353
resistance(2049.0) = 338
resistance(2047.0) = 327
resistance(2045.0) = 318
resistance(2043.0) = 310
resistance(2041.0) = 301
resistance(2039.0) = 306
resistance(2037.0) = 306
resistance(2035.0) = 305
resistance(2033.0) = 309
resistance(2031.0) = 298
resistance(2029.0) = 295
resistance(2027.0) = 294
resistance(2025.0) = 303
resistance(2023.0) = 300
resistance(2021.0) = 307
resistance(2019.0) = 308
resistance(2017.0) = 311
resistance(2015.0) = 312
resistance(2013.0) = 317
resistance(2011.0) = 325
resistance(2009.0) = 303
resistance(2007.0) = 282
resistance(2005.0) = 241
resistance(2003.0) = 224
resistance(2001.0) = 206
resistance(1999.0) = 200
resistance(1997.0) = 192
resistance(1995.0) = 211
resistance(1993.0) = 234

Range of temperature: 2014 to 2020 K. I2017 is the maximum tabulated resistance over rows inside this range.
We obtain 312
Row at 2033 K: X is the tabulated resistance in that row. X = 309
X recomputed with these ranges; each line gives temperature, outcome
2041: 301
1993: 234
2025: 303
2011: 325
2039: 306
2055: 358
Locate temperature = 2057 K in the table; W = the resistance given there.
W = 339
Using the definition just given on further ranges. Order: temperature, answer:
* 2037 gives 306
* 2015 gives 312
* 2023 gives 300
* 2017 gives 311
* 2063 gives 317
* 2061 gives 314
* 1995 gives 211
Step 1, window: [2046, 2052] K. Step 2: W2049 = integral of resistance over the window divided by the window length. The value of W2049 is 339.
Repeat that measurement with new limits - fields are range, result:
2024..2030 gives 297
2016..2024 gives 306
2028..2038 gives 303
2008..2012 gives 314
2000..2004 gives 215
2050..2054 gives 363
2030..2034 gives 304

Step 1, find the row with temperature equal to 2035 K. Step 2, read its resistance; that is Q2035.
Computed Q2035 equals 305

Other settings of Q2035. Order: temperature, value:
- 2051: 353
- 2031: 298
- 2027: 294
